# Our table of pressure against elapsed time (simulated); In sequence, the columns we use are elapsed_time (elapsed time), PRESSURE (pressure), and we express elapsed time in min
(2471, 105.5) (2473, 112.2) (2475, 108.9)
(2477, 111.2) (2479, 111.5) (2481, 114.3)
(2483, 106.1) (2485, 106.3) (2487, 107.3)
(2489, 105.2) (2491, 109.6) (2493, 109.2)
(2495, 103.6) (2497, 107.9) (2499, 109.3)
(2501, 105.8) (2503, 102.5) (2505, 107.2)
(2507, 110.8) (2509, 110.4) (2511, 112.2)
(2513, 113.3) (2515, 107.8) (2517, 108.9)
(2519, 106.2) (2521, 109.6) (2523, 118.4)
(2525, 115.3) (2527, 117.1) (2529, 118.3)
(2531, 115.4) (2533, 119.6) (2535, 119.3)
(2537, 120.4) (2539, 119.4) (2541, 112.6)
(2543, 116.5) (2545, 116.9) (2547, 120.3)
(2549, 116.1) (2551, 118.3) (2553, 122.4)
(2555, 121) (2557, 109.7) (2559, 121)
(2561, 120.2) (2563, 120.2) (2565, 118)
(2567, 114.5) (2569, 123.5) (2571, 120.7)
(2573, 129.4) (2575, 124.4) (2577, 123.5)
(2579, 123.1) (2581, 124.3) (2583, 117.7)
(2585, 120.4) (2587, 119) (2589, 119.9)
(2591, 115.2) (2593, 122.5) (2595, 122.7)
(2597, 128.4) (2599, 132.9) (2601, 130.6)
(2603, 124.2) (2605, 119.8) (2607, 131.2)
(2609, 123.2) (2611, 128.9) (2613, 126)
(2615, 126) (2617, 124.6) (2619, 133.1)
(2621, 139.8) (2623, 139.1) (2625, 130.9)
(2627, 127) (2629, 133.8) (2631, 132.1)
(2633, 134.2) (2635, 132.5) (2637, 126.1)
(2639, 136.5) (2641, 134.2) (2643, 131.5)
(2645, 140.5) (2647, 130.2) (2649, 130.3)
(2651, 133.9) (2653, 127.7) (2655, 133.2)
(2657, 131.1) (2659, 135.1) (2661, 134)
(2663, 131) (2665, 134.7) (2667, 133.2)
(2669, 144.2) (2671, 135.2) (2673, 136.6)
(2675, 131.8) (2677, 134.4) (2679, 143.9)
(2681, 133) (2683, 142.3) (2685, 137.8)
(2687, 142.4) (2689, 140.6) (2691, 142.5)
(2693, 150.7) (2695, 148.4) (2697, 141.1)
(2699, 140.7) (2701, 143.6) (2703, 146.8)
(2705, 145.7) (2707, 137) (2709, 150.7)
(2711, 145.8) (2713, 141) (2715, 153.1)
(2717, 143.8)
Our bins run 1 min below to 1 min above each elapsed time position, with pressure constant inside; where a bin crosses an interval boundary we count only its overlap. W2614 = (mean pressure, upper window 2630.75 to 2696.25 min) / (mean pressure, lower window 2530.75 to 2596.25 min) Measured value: 1.1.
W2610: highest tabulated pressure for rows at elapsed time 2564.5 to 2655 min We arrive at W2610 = 140.5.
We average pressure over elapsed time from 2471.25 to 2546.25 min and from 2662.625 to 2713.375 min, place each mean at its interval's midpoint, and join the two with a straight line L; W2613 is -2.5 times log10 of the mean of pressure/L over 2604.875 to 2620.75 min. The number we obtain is 0.01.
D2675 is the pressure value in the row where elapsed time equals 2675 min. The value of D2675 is 131.8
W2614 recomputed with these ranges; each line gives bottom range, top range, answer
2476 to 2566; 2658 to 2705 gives 1.23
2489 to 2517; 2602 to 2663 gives 1.21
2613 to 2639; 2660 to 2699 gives 1.06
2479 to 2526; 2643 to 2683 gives 1.23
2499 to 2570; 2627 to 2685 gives 1.17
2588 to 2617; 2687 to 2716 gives 1.16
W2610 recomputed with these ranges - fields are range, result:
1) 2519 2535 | 119.6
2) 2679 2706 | 150.7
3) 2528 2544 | 120.4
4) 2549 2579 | 129.4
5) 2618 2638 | 139.8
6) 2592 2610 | 132.9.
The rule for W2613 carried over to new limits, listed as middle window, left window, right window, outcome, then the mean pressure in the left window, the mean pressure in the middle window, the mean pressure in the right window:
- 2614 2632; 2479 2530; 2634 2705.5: -0.02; 110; 132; 137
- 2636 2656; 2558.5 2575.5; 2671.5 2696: 0.01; 121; 132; 140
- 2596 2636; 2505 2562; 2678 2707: 0.00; 115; 130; 143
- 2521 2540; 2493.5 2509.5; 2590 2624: -0.05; 107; 118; 128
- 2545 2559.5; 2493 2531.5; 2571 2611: -0.01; 110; 118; 124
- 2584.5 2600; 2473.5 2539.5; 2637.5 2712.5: 0.02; 111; 123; 138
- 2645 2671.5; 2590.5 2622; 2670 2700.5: 0.02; 127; 134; 140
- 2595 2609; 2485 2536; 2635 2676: -0.02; 111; 127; 134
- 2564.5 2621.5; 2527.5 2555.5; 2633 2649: 0.01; 118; 124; 133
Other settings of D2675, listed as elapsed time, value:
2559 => 121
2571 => 120.7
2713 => 141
